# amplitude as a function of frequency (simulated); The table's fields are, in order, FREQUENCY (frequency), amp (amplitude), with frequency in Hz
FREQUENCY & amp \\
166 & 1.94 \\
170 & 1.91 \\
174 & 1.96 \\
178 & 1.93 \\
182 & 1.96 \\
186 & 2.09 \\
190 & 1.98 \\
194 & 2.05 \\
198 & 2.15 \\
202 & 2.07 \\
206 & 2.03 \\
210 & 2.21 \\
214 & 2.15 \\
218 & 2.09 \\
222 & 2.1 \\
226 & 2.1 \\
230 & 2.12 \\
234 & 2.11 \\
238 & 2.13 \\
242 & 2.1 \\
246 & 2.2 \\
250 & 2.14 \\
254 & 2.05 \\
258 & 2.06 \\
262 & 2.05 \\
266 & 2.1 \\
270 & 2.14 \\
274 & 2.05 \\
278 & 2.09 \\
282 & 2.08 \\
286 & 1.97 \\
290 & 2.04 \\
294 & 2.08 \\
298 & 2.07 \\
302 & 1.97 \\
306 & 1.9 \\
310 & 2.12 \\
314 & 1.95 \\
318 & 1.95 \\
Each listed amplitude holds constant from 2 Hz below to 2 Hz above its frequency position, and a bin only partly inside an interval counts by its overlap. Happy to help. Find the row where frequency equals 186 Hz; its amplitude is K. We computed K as 2.09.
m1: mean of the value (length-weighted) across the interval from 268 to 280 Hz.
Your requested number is 2.09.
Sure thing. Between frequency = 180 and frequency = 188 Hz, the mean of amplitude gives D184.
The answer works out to 2.02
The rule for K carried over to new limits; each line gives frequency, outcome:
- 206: 2.03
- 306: 1.9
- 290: 2.04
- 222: 2.1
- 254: 2.05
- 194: 2.05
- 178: 1.93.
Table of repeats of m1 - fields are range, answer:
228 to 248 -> 2.13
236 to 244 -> 2.12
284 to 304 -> 2.03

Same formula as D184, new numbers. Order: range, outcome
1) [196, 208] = 2.08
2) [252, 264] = 2.05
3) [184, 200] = 2.07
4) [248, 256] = 2.09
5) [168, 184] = 1.94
